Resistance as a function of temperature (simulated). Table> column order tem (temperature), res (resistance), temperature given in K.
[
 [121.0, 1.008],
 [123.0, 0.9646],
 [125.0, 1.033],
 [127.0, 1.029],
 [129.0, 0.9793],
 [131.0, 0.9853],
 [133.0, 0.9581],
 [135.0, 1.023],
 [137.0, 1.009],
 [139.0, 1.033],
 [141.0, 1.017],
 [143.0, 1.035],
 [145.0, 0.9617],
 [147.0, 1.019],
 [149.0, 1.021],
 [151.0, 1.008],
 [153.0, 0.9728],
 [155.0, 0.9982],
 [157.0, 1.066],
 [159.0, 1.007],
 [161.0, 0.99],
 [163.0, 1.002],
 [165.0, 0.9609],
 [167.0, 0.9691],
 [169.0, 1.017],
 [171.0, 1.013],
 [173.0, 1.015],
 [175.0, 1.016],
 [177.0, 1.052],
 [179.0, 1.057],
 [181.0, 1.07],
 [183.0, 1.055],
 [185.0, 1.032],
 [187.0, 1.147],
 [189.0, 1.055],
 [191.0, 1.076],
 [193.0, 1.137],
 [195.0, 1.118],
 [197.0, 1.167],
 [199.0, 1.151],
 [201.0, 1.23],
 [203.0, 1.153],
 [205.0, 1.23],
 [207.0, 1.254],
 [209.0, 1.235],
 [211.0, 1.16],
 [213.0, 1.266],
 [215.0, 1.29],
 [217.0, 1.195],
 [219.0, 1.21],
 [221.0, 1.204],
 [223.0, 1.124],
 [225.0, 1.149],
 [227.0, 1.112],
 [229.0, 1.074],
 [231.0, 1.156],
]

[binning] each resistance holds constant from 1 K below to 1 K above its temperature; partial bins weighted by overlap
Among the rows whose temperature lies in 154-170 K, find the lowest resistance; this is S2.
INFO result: 0.9609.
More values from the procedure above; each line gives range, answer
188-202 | 1.055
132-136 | 0.9581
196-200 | 1.151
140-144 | 1.017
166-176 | 0.9691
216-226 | 1.124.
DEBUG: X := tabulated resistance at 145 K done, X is 0.9617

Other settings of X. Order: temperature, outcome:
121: 1.008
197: 1.167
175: 1.016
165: 0.9609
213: 1.266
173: 1.015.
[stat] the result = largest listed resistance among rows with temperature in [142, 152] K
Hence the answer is 1.035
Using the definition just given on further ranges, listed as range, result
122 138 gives 1.033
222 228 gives 1.149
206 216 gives 1.29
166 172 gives 1.017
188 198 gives 1.167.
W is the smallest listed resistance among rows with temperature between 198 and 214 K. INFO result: 1.151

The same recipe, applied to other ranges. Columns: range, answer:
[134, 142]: 1.009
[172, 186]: 1.015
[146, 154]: 0.9728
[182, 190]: 1.032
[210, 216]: 1.16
